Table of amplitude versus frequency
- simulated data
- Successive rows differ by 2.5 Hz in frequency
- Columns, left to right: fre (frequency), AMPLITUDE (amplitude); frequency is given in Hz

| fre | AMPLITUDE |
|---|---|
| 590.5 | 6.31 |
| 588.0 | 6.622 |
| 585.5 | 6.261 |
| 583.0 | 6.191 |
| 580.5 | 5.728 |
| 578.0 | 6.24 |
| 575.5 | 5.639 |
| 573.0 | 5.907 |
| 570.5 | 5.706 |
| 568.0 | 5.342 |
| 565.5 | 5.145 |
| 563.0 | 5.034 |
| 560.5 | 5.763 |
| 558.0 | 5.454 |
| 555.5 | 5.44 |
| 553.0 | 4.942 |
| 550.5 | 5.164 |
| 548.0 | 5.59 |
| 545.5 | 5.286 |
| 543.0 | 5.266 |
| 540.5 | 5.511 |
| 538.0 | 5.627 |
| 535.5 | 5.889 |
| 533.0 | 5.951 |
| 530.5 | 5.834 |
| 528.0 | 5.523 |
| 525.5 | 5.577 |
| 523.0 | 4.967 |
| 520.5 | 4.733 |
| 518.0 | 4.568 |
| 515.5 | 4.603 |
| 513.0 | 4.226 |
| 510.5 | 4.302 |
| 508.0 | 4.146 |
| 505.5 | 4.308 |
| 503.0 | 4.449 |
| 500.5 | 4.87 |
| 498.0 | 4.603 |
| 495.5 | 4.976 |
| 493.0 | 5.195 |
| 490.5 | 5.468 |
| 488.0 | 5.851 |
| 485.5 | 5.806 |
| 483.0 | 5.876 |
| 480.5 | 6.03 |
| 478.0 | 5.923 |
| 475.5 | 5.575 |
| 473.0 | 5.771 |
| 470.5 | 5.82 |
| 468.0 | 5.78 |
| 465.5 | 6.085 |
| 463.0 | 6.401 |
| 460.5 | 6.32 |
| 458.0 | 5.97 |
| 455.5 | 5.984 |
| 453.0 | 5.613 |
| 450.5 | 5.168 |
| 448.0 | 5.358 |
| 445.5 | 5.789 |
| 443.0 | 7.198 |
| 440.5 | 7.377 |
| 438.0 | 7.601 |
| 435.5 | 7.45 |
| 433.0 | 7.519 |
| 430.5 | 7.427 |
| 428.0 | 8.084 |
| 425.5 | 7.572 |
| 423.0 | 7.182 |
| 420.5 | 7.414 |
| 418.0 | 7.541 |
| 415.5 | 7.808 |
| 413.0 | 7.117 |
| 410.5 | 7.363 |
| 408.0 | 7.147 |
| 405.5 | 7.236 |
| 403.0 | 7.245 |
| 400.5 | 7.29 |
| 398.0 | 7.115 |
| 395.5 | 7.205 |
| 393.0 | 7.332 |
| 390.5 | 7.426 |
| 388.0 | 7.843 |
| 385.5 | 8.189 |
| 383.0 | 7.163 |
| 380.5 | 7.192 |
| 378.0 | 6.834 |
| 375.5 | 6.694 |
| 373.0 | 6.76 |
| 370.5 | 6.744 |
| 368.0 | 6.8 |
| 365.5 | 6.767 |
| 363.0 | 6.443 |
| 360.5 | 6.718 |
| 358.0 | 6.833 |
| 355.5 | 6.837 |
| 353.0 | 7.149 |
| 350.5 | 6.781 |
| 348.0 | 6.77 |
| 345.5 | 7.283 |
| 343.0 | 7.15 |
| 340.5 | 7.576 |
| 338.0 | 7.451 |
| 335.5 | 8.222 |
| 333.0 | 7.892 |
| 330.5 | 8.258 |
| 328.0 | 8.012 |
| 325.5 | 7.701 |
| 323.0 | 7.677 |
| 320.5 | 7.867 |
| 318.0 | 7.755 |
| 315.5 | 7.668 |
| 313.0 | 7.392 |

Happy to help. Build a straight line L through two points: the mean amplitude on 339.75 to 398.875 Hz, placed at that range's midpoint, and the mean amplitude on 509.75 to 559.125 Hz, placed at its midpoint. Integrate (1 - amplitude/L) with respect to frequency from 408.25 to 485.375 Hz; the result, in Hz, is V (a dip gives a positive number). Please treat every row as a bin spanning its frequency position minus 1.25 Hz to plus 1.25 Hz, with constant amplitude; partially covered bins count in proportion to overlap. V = -4.7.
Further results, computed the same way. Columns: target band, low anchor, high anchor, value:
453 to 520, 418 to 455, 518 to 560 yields 9.26 Hz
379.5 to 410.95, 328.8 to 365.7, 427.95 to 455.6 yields -1.86 Hz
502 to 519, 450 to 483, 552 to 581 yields 4.05 Hz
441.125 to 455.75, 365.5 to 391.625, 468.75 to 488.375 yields 0.75 Hz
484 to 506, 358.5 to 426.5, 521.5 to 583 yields 3.72 Hz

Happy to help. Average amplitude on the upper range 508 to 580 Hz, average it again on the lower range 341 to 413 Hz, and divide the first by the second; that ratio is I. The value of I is 0.75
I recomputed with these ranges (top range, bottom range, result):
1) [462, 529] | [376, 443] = 0.71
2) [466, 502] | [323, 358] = 0.74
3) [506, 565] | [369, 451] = 0.72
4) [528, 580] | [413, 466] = 0.81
